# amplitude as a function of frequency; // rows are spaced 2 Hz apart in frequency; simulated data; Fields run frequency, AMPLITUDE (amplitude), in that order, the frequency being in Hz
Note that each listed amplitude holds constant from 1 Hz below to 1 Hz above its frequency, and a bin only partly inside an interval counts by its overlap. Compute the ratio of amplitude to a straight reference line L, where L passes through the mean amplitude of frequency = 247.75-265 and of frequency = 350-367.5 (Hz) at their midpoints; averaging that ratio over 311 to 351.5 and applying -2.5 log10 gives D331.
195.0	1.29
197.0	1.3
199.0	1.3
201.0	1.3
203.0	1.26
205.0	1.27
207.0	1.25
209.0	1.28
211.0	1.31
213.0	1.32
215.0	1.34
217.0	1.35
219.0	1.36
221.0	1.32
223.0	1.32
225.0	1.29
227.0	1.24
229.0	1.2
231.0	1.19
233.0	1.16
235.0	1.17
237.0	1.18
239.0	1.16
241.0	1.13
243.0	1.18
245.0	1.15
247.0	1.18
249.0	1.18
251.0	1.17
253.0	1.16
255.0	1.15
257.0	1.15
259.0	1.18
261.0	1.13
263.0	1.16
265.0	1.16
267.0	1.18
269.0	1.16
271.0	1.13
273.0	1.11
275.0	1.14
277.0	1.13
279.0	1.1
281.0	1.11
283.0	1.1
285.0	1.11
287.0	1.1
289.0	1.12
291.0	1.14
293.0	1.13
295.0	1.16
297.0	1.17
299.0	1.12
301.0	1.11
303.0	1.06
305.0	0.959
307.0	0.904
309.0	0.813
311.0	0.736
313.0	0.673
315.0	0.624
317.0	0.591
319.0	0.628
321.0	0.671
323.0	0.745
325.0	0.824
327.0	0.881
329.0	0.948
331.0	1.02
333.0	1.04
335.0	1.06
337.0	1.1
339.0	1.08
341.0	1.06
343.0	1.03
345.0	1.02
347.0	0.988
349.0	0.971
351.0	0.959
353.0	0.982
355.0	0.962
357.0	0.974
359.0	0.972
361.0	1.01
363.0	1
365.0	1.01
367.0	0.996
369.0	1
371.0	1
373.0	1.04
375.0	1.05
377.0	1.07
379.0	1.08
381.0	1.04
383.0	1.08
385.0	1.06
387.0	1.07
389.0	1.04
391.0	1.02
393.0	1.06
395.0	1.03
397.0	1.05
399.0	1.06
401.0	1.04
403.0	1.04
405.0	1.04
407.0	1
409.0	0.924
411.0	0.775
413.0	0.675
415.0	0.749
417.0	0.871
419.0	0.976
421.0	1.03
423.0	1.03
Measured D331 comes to 0.16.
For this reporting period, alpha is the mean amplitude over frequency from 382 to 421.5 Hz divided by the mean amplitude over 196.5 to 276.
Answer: 0.80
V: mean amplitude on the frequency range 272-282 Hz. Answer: 1.12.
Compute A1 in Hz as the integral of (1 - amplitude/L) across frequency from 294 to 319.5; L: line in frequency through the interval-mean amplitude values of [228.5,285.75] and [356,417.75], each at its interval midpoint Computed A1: 4.7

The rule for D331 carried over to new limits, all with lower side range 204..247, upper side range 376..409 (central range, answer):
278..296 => 0.05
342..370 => 0.10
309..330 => 0.47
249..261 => 0.04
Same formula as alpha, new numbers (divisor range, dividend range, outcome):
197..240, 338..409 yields 0.81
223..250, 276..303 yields 0.94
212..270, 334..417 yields 0.83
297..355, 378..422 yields 1.07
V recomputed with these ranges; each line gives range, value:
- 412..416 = 0.712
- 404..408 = 1.02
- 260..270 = 1.16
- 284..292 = 1.12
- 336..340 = 1.09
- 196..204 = 1.29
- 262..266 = 1.16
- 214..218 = 1.35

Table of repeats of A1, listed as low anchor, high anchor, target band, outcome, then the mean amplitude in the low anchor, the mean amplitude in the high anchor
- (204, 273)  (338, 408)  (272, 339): 8.71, 1.21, 1.03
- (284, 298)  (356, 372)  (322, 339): 1.57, 1.13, 0.995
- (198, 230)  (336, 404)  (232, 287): 3.09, 1.29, 1.03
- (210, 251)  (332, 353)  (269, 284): 0.39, 1.23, 1.03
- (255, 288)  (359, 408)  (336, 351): 0.57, 1.13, 1.04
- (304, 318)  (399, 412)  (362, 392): -4.17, 0.757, 0.977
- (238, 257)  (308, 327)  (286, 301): -4.67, 1.16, 0.71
